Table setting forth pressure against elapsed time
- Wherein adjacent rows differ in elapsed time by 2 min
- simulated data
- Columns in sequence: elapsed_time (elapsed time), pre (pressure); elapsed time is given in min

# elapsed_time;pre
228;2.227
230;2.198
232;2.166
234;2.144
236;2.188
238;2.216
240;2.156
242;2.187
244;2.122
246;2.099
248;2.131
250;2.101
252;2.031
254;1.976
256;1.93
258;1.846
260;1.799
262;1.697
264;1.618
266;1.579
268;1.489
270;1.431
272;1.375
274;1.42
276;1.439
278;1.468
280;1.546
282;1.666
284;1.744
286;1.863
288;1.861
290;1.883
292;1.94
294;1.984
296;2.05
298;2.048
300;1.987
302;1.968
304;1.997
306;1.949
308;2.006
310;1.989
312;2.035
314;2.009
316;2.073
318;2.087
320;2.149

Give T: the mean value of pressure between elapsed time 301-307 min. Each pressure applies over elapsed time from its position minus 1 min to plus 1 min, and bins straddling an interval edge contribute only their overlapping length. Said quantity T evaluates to 1.97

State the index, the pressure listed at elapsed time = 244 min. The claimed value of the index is 2.122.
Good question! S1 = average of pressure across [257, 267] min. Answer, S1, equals 1.71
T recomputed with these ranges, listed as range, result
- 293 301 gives 2.02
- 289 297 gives 1.96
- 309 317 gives 2.03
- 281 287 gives 1.76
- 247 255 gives 2.06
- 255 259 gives 1.89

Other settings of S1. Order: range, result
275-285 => 1.57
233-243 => 2.18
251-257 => 1.98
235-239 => 2.2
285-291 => 1.87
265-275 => 1.46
